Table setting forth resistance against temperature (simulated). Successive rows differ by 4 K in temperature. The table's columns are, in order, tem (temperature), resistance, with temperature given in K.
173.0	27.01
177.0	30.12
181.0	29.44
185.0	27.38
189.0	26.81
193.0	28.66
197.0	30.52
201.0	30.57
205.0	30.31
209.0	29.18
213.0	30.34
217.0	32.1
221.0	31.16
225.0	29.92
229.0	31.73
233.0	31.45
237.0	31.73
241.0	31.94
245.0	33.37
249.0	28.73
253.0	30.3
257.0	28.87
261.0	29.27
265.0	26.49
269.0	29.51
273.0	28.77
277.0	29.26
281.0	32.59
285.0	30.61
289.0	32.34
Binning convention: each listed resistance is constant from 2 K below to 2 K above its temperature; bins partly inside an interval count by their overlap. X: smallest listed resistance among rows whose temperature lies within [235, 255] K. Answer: 28.73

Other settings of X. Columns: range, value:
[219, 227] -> 29.92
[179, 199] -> 26.81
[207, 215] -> 29.18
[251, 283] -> 26.49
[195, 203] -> 30.52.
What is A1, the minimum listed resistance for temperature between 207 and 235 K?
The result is 29.18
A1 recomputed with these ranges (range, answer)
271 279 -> 28.77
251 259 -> 28.87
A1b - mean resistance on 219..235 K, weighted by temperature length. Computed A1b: 31.1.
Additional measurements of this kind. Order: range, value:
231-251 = 31.4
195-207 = 30.5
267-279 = 29.2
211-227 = 30.9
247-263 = 29.3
